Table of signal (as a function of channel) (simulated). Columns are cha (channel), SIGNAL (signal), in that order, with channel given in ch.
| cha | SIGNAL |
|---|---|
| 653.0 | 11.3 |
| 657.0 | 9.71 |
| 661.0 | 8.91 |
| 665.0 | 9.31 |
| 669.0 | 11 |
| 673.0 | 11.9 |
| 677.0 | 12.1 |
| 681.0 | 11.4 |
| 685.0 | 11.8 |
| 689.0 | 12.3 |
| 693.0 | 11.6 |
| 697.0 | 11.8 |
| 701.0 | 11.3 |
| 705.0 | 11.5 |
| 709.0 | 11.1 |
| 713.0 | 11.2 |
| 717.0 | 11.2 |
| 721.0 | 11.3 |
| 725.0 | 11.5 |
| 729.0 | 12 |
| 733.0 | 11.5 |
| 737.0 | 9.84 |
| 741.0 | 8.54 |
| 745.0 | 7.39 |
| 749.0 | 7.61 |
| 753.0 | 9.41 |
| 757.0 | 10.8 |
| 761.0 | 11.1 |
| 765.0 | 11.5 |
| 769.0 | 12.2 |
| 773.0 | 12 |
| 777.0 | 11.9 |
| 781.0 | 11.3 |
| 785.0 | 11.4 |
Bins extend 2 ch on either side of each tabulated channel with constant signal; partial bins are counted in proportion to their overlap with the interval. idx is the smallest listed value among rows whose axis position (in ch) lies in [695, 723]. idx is 11.1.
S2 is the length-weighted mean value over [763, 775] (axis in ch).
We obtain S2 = 11.9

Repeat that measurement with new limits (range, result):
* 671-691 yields 11.9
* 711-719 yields 11.2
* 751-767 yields 10.7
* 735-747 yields 8.59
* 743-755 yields 8.14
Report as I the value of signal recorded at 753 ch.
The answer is 9.41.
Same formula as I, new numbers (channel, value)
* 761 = 11.1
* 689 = 12.3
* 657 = 9.71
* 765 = 11.5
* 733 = 11.5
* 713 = 11.2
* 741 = 8.54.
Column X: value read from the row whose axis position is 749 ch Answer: 7.61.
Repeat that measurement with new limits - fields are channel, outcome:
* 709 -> 11.1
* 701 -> 11.3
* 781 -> 11.3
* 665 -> 9.31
